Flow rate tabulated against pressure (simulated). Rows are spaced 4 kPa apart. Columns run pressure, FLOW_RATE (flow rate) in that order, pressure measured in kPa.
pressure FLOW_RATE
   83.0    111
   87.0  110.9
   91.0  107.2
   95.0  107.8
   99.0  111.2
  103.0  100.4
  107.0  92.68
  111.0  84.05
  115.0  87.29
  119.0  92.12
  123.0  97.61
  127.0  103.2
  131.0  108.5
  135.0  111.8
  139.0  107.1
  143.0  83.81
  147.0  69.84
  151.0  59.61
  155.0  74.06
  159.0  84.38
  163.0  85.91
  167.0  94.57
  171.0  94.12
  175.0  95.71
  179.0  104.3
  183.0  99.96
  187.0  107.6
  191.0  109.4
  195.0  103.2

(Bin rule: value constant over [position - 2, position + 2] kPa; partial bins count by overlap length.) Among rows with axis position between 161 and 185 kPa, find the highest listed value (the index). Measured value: 104.3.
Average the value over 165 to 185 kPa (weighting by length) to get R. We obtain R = 97.7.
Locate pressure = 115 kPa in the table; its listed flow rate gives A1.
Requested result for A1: 87.29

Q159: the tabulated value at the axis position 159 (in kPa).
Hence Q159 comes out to 84.38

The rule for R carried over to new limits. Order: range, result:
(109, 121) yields 87.8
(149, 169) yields 79.7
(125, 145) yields 103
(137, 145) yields 95.5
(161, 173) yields 91.5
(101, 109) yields 96.5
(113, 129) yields 95.1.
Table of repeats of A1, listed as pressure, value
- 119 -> 92.12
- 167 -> 94.57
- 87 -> 110.9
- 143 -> 83.81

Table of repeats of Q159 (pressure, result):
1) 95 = 107.8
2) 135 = 111.8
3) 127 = 103.2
